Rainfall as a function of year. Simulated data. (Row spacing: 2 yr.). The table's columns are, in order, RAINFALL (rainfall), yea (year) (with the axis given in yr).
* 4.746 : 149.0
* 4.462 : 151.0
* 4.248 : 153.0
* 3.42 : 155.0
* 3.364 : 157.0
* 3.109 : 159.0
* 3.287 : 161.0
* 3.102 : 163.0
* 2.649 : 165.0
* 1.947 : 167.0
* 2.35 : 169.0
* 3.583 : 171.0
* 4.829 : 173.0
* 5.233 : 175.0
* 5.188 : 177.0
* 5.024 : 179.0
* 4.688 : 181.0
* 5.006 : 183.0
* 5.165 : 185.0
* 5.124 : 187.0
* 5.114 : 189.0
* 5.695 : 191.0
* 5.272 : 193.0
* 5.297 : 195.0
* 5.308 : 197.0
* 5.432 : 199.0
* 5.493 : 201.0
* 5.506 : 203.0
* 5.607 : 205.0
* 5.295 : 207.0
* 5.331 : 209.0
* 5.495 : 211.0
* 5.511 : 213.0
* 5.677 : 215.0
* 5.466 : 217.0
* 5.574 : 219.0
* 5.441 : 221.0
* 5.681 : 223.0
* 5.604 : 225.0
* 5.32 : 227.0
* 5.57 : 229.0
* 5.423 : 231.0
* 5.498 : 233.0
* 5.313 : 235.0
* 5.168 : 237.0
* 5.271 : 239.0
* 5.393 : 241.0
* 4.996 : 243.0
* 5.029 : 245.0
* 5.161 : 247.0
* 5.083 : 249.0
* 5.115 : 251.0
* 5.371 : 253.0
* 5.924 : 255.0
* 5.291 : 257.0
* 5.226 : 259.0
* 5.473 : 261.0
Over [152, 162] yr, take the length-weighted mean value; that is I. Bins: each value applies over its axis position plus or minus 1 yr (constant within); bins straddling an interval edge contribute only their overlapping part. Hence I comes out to 3.49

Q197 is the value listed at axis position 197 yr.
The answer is 5.308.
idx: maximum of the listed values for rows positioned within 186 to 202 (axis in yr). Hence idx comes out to 5.695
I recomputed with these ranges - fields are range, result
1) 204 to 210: 5.41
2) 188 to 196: 5.34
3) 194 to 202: 5.38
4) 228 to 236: 5.45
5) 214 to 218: 5.57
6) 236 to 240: 5.22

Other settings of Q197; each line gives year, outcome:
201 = 5.493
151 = 4.462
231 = 5.423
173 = 4.829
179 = 5.024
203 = 5.506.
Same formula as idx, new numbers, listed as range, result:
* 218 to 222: 5.574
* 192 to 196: 5.297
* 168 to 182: 5.233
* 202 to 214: 5.607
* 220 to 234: 5.681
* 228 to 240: 5.57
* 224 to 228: 5.604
